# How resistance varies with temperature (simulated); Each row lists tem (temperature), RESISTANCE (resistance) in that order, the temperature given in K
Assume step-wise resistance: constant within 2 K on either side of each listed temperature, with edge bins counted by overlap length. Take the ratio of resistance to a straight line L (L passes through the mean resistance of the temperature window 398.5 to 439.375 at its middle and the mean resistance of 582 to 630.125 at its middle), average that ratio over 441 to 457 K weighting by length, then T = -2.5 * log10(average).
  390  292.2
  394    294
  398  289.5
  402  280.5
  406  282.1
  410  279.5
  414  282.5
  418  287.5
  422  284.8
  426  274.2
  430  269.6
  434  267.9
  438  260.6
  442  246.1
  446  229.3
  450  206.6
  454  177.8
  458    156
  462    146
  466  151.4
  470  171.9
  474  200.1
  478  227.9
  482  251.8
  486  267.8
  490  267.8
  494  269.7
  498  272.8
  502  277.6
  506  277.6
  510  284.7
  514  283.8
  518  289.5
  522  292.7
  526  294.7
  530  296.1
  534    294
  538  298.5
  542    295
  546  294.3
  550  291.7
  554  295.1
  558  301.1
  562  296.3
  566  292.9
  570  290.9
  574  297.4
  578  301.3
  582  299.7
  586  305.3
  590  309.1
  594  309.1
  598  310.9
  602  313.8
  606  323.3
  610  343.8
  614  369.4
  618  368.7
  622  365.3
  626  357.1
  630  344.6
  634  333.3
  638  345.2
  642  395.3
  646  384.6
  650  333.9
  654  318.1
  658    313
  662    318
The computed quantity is 0.34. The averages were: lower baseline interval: 278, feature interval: 209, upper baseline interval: 333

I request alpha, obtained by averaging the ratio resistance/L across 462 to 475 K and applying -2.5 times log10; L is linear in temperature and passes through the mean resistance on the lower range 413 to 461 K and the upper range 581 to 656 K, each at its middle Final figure 0.47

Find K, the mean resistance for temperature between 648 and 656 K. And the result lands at 326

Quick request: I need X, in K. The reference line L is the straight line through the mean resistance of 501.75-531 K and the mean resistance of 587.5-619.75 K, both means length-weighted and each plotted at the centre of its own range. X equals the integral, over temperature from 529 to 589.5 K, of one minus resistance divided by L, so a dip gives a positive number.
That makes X 2.2 K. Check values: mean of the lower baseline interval 287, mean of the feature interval 297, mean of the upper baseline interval 330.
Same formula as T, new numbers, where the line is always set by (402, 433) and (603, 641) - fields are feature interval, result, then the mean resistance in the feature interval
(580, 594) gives 0.11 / 305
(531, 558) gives 0.10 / 295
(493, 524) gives 0.11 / 281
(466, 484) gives 0.41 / 206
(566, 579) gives 0.13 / 296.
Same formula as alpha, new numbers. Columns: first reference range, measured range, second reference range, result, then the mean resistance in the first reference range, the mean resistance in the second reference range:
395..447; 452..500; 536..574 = 0.31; 273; 295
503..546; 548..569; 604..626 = 0.07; 291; 354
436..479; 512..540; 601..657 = -0.14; 197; 350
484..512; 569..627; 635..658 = 0.01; 274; 351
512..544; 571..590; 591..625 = 0.07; 293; 338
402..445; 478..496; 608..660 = 0.14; 273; 352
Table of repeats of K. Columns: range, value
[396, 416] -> 283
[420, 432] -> 276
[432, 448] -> 251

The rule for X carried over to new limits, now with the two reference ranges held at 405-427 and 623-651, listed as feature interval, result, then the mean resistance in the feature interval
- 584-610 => 2.23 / 314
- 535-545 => 0.87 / 296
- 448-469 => 9.11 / 168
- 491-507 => 1.89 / 274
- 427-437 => 0.66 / 268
